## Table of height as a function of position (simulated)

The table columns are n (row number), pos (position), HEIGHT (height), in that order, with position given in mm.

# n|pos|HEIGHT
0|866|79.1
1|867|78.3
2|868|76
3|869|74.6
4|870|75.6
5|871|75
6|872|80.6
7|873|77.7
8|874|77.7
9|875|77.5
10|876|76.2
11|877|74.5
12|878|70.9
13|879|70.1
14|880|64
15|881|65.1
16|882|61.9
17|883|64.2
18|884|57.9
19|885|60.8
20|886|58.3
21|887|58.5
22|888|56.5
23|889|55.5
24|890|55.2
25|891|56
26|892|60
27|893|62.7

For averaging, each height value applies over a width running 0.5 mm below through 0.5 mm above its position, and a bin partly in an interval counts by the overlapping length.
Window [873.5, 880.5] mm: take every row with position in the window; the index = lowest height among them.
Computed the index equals 64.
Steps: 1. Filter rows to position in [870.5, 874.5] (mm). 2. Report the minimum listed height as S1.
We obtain 75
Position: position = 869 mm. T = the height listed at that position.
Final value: 74.6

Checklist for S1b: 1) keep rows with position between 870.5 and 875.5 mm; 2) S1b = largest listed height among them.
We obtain 80.6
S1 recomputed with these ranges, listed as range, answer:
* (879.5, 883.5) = 61.9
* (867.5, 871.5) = 74.6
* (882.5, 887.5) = 57.9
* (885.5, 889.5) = 55.5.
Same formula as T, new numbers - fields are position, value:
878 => 70.9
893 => 62.7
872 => 80.6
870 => 75.6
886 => 58.3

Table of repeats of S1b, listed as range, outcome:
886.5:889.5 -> 58.5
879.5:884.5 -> 65.1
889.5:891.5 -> 56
